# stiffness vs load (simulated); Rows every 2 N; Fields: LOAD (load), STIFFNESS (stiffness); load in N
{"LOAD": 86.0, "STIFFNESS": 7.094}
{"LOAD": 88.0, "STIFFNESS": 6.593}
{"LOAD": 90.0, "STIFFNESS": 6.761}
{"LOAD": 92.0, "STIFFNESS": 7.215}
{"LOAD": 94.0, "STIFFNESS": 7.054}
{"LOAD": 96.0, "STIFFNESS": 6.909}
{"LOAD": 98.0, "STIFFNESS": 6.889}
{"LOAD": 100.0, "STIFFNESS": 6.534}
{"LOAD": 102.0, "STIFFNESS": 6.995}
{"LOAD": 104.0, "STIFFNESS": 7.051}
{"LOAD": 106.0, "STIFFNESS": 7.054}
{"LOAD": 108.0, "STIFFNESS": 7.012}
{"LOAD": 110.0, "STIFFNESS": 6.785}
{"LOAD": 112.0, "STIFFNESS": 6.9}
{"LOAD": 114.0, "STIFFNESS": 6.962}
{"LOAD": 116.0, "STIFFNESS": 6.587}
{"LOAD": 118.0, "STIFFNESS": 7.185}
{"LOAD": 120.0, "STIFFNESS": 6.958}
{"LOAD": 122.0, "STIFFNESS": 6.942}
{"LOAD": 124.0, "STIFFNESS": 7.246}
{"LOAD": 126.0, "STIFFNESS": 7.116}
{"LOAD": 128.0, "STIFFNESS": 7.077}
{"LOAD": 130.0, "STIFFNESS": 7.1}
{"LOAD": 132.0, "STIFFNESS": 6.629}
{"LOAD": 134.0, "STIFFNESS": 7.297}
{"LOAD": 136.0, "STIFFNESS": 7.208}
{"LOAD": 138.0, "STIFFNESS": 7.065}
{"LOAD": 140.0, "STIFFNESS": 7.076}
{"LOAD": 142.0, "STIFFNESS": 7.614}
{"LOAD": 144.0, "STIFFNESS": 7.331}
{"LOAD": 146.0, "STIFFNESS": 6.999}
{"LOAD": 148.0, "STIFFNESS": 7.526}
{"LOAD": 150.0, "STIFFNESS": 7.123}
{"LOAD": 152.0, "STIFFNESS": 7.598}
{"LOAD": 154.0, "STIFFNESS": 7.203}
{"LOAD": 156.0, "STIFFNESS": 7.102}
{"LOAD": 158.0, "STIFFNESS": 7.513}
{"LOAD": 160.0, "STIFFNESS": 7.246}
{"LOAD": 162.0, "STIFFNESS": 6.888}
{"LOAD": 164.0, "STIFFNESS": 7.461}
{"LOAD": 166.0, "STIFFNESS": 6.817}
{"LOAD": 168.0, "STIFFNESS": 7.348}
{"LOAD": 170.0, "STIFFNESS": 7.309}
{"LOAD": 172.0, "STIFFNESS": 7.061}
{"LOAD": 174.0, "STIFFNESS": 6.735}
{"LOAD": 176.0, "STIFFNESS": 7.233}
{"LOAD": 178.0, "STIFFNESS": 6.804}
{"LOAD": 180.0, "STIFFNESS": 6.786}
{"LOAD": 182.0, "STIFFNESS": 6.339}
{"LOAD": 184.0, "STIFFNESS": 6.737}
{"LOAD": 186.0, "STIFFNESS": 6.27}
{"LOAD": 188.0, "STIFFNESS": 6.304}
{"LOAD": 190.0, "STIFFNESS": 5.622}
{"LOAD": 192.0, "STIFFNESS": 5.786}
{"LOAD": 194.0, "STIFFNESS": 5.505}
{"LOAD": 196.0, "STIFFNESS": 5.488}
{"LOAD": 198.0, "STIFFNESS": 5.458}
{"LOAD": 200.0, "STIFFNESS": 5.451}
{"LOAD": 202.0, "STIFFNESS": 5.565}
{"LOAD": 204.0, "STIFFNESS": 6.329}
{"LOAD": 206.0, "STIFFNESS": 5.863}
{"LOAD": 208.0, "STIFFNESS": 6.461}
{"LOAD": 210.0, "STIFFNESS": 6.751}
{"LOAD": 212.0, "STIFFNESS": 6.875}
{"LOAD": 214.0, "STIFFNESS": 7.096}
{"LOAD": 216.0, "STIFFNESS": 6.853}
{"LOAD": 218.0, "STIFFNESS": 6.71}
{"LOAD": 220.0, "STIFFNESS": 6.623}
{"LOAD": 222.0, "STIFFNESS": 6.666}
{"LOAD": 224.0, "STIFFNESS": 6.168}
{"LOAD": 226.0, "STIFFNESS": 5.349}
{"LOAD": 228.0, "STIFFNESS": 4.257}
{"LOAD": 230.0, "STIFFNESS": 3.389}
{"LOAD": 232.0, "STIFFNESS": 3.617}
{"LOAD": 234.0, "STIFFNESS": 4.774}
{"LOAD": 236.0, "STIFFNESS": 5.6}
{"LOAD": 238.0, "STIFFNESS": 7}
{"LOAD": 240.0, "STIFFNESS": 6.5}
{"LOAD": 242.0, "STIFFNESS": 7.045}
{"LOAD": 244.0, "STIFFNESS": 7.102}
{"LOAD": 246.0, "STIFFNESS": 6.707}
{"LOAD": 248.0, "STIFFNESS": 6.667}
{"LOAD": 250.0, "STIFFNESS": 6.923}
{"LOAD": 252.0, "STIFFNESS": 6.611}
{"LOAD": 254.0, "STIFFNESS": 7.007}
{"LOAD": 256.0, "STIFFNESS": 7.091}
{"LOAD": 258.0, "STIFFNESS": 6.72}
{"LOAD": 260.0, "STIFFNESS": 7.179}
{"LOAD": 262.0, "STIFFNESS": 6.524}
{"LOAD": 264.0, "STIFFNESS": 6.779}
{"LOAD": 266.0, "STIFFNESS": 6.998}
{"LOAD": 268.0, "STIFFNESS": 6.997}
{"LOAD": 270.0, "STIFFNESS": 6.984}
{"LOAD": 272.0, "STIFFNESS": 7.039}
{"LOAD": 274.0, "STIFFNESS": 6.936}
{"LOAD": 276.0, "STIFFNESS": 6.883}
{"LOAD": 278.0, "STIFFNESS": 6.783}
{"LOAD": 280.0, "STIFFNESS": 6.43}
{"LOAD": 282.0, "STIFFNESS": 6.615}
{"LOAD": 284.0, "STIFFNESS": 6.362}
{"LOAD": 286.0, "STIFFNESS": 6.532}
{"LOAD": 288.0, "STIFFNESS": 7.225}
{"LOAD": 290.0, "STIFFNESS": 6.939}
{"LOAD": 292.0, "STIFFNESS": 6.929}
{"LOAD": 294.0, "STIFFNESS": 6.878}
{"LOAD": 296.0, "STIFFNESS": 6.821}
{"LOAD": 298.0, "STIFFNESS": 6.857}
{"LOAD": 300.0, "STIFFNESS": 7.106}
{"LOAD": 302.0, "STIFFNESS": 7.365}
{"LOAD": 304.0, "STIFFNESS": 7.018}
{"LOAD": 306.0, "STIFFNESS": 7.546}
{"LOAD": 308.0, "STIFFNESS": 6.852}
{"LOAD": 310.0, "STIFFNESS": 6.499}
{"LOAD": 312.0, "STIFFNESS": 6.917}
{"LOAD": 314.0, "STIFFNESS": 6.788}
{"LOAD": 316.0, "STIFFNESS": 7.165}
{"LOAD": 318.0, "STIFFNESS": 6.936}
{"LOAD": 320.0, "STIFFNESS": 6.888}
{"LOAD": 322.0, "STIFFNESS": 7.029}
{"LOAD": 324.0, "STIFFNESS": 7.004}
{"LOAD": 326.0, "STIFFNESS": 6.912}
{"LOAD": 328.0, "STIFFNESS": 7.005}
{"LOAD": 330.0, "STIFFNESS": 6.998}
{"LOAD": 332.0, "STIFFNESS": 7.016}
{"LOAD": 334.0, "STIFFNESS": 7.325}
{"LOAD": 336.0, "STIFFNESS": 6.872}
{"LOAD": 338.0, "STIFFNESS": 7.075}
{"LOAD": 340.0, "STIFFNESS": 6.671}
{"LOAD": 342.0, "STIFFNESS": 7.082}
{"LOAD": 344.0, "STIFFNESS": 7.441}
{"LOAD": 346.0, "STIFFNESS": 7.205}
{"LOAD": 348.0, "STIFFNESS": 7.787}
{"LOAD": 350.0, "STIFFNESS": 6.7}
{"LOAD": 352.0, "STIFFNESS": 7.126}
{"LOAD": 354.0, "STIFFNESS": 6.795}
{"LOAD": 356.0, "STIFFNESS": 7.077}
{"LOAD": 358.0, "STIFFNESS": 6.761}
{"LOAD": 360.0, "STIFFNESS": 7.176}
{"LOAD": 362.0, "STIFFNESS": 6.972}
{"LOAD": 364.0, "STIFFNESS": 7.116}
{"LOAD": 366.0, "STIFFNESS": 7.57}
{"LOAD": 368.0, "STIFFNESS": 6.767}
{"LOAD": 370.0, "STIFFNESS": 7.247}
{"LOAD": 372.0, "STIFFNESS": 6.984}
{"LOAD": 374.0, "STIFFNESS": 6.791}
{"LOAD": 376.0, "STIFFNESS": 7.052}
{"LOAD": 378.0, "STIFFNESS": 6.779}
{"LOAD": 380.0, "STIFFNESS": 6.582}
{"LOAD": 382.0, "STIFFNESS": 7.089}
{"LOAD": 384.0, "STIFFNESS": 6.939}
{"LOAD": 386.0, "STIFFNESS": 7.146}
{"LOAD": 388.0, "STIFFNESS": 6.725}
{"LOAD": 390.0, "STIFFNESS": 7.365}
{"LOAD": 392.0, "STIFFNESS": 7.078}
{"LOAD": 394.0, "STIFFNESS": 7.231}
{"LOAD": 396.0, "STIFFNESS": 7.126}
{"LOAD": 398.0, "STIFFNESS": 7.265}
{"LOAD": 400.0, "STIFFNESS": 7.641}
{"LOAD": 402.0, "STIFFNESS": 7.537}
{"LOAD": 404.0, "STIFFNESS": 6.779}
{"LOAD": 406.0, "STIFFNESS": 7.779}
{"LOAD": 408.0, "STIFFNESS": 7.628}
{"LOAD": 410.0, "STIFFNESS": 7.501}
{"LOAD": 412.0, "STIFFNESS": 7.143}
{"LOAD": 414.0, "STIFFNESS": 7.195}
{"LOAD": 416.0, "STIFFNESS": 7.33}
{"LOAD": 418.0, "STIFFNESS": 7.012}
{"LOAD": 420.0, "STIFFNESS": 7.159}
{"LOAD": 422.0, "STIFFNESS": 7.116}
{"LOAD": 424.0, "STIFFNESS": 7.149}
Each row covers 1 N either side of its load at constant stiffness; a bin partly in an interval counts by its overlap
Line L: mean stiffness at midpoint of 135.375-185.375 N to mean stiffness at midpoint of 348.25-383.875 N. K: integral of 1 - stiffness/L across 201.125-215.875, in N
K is 1.3 N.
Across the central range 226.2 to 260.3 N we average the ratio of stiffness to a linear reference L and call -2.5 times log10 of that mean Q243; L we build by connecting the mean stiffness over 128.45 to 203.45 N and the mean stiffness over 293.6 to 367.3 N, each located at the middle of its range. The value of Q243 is 0.14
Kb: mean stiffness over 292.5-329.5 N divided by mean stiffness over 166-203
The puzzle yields 1.10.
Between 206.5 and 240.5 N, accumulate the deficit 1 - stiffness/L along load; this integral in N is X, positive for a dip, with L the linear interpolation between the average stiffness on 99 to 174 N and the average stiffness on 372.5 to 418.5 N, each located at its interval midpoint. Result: 5.8 N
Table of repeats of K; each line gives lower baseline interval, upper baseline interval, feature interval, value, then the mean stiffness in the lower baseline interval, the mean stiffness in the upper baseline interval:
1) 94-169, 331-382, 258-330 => 1.5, 7.09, 7.04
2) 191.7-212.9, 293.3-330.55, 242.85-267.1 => -1.6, 5.96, 6.98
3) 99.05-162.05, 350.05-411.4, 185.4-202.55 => 3.4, 7.09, 7.11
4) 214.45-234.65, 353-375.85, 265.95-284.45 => -2.3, 5.5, 7.02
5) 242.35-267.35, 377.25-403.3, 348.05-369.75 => 0.0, 6.87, 7.11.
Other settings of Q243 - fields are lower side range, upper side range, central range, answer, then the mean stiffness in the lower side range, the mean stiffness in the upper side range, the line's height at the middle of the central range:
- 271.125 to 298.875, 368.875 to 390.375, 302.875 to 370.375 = -0.023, 6.8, 6.96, 6.89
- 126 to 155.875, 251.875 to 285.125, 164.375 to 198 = 0.094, 7.2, 6.82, 7.08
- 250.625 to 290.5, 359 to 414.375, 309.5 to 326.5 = 0.007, 6.83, 7.15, 6.96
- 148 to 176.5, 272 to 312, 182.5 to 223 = 0.143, 7.2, 6.88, 7.1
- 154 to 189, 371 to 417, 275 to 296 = 0.046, 6.95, 7.16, 7.06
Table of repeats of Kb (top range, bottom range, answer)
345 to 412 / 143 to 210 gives 1.07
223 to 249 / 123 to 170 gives 0.79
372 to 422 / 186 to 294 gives 1.13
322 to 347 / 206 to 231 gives 1.16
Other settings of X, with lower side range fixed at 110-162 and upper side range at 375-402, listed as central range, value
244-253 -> 0.4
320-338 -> 0.2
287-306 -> 0.2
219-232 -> 3.4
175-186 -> 0.6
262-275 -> 0.3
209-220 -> 0.4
